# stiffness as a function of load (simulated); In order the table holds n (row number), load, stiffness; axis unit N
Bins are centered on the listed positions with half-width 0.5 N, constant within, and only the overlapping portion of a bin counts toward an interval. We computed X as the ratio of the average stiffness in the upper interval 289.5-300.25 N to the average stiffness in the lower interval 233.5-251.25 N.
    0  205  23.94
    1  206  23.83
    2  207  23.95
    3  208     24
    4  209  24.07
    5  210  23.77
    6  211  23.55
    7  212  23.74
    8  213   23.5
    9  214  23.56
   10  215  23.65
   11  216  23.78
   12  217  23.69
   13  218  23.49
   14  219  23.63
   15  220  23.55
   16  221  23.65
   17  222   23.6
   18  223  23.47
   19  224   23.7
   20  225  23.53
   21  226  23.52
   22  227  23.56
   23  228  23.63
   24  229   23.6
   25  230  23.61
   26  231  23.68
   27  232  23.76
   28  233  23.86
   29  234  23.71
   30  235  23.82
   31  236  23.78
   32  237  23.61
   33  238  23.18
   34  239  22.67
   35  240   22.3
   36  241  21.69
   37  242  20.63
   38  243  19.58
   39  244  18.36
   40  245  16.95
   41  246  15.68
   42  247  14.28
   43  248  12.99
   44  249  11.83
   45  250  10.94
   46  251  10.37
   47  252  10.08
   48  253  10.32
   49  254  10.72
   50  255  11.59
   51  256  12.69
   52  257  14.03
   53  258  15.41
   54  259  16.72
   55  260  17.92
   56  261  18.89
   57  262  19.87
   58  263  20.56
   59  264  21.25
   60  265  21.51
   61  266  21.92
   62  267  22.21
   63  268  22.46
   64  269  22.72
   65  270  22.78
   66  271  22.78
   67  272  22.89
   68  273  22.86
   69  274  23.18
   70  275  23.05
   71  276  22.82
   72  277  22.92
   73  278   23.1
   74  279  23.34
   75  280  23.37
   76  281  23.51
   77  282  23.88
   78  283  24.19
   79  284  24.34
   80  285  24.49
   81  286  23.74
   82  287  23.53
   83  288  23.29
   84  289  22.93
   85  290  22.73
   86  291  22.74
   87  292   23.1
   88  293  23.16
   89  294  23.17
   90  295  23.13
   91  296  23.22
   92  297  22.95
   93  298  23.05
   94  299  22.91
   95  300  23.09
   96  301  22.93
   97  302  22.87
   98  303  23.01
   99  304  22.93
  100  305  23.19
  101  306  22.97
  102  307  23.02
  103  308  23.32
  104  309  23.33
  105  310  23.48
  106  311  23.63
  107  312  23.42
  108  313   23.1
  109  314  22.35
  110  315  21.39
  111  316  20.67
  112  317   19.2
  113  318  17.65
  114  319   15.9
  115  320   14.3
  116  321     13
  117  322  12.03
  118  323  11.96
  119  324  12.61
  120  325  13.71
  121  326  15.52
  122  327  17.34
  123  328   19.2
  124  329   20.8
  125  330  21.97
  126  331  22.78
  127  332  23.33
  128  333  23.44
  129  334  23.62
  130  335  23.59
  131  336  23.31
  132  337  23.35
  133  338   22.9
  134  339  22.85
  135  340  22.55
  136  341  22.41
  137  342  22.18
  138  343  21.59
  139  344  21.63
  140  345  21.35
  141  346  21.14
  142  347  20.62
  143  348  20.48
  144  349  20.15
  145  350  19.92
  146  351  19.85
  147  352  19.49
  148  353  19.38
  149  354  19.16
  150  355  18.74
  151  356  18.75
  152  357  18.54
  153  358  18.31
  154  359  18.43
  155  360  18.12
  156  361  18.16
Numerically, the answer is 1.22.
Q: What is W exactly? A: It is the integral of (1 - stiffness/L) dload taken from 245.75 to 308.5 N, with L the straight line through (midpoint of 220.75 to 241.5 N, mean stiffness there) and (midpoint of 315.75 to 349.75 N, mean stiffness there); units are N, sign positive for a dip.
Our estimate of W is 3.1 N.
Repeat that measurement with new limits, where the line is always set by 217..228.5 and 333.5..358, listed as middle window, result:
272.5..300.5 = -1.2 N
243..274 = 7.6 N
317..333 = 3.3 N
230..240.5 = -0.1 N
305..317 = -0.5 N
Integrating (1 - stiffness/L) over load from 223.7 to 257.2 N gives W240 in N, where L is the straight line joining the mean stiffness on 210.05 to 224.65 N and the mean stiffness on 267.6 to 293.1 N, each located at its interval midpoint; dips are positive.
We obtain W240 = 6.5 N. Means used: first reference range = 23.6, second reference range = 23.2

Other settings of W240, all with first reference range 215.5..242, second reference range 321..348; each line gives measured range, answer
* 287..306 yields -1.5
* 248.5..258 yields 4.6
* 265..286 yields -1.1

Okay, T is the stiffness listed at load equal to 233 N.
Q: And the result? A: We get 23.86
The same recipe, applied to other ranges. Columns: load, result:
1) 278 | 23.1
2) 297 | 22.95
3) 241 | 21.69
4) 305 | 23.19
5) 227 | 23.56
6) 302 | 22.87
